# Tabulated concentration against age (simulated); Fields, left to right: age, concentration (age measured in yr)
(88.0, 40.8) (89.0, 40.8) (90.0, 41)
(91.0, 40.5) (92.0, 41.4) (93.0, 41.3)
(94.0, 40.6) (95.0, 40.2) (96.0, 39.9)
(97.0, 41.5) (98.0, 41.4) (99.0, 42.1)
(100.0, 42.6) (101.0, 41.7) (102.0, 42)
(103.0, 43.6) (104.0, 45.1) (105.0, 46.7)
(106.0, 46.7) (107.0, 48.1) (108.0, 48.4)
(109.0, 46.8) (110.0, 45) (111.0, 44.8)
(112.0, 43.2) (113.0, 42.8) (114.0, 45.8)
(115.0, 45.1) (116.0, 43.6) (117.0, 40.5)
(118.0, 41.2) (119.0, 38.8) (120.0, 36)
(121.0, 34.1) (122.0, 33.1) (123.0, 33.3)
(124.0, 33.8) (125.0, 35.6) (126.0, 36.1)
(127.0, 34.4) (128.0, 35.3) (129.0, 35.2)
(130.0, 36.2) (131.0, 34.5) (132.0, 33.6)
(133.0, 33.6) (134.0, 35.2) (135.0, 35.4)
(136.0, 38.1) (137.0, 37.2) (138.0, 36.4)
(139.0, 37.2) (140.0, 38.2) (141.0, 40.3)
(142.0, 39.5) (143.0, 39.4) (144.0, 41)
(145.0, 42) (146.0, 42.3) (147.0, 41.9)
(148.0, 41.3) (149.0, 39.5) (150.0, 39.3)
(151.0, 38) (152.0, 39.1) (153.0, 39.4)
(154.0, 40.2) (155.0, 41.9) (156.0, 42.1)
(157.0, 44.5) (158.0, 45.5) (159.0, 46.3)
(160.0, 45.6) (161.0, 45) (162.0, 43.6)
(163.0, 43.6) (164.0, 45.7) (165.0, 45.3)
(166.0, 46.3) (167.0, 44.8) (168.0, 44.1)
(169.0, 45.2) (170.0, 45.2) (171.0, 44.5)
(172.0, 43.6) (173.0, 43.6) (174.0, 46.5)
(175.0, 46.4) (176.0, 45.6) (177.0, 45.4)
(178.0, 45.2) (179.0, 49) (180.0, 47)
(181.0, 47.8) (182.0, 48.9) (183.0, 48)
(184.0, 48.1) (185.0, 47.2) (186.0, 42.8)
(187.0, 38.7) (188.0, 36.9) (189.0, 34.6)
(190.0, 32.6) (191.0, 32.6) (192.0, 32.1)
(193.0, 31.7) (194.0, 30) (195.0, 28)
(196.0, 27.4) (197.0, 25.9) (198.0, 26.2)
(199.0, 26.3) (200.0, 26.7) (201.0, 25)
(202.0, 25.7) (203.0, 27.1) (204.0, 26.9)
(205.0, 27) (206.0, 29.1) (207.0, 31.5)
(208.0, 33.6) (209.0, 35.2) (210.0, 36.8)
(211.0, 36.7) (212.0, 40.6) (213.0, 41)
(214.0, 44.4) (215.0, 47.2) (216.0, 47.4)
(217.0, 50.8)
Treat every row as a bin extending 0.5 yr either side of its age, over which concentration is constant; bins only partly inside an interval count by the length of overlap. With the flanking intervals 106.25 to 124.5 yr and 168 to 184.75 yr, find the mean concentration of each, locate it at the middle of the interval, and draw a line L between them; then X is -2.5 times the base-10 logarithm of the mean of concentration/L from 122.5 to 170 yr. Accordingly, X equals 0.105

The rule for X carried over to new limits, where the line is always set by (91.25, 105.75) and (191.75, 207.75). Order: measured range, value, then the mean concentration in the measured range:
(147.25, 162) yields -0.22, 42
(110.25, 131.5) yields 0.02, 38.3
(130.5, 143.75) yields -0.01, 36.9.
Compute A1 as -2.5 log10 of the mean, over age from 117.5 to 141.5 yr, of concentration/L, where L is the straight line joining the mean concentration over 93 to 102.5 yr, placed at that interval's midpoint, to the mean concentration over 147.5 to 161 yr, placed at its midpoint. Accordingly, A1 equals 0.159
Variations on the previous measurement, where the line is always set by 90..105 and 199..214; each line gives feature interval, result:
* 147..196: -0.20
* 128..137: 0.10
